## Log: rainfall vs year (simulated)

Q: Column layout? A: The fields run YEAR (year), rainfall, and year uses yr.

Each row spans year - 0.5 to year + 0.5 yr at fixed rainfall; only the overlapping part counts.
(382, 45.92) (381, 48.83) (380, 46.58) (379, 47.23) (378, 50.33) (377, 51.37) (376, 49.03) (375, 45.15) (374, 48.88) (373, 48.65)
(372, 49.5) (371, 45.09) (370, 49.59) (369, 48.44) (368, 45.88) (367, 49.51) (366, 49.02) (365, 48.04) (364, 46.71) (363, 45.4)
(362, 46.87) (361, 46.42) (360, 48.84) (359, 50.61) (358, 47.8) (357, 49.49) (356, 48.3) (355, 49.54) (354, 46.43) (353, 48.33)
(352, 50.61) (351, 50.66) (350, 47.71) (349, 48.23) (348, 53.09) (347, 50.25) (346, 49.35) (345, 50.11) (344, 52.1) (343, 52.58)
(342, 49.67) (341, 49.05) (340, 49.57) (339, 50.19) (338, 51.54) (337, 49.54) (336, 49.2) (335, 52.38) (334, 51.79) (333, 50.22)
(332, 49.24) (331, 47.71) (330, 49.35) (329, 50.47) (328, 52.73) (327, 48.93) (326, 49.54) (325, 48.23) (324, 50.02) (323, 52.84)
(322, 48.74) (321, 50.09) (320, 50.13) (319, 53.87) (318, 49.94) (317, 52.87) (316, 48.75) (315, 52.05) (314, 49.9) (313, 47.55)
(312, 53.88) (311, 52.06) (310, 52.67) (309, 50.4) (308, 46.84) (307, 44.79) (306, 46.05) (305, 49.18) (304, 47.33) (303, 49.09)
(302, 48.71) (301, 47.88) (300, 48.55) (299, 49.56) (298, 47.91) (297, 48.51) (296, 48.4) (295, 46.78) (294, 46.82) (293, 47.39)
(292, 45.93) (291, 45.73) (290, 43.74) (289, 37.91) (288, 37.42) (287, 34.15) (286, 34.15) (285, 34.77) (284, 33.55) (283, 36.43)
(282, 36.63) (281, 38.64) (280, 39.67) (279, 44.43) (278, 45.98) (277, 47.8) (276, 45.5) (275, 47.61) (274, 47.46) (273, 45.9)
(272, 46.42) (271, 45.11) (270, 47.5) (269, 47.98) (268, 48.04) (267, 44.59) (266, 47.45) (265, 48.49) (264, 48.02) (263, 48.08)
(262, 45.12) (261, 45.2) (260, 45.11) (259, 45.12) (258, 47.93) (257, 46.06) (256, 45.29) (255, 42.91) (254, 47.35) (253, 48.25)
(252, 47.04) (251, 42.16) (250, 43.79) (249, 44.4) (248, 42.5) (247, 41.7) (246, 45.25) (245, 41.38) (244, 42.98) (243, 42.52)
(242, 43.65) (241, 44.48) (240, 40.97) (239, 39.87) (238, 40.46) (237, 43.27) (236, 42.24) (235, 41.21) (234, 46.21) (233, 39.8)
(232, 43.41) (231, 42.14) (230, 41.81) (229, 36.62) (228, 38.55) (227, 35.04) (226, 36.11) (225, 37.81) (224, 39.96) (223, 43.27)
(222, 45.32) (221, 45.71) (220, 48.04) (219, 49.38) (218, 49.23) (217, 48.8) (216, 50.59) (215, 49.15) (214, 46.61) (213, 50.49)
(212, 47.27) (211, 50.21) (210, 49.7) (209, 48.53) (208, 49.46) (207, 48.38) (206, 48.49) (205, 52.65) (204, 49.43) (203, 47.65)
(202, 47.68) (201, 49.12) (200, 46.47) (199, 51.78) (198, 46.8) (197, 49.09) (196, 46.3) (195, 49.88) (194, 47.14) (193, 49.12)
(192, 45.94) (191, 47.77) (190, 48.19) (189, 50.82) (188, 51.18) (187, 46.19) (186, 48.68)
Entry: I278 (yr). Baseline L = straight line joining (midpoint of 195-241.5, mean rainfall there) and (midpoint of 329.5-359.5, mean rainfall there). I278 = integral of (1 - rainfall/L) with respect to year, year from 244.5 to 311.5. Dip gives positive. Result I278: 3.4 yr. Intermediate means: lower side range 45.4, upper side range 49.8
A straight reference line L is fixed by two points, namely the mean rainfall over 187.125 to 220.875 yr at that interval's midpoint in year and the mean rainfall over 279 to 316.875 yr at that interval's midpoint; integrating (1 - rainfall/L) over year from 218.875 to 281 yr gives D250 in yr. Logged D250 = 3.9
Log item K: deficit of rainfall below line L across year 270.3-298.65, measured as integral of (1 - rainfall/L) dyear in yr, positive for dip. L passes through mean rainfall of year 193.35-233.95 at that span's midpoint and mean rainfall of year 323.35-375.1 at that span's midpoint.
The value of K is 2.8 yr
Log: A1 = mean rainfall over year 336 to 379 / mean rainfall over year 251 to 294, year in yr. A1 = 1.11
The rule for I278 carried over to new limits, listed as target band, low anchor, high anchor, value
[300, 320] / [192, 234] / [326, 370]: -0.5 yr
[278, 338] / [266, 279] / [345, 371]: 0.5 yr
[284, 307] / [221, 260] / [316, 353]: 1.3 yr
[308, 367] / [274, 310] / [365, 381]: -4.2 yr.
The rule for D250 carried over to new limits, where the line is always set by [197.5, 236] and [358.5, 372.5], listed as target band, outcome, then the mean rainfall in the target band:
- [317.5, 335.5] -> -1.16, 50.3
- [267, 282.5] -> 0.53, 45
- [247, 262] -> 0.37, 45.1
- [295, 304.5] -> -0.29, 48.4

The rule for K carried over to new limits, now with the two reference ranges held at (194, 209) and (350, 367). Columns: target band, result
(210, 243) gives 3.3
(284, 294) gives 1.7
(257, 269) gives 0.5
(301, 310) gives 0.1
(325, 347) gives -0.8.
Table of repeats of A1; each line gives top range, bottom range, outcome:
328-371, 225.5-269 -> 1.13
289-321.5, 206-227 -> 1.05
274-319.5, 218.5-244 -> 1.09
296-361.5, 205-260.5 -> 1.12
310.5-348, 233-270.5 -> 1.13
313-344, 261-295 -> 1.16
